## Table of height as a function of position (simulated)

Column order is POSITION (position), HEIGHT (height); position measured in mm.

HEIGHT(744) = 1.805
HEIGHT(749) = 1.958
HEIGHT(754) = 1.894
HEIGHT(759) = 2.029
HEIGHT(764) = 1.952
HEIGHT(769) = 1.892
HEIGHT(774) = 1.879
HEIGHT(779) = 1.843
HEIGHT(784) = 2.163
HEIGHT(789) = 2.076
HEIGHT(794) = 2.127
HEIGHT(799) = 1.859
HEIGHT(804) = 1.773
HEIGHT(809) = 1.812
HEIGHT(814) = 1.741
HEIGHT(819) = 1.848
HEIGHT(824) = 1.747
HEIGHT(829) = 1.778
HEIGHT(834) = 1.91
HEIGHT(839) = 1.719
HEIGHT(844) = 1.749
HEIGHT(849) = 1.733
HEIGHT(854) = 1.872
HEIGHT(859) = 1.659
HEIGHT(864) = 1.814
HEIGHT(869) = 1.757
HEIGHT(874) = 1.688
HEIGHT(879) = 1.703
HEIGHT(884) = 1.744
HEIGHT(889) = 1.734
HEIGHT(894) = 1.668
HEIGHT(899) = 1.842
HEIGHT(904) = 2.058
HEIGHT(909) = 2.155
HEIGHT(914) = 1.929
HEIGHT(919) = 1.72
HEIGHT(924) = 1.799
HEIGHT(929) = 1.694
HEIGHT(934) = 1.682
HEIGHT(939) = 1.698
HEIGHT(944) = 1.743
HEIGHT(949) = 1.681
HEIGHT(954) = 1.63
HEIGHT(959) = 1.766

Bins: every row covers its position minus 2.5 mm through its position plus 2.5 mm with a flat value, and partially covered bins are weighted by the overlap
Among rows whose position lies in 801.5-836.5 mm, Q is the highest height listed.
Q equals 1.91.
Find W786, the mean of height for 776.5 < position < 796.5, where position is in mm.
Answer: 2.05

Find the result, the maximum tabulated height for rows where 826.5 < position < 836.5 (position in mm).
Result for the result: 1.91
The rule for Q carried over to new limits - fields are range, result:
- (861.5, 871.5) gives 1.814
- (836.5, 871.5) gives 1.872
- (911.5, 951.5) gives 1.929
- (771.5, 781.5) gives 1.879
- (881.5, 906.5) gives 2.058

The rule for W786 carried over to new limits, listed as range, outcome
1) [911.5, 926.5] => 1.82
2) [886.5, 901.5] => 1.75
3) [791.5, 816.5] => 1.86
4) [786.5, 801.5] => 2.02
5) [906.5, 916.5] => 2.04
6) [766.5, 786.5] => 1.94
